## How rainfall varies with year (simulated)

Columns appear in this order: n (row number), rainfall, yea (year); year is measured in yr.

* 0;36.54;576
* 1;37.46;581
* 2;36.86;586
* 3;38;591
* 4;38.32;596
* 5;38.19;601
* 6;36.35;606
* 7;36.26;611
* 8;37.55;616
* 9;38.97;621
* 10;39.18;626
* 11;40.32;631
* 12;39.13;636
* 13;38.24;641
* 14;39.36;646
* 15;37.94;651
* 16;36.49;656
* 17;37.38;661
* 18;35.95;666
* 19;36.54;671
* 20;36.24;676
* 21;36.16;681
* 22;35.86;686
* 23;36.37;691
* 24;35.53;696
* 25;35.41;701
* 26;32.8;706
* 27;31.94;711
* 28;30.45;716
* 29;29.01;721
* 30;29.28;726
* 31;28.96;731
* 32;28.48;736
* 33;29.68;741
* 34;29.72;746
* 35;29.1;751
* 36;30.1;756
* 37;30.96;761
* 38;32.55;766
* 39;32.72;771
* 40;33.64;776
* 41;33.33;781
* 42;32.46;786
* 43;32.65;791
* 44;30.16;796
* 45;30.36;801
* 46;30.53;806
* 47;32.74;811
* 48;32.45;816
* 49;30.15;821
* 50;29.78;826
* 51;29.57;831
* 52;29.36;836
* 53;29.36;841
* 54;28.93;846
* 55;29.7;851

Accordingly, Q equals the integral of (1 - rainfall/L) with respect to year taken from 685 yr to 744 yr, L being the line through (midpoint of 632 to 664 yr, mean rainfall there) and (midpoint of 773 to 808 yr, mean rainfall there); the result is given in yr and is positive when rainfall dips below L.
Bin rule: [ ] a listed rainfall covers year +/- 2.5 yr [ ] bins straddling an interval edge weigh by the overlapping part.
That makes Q 5.7 yr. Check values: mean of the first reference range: 38.2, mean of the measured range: 31.9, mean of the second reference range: 31.9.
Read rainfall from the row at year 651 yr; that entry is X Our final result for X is 37.94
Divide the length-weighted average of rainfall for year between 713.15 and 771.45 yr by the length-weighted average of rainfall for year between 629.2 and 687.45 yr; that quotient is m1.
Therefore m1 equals 0.80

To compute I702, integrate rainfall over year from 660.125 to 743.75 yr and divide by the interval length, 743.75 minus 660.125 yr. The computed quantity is 33.2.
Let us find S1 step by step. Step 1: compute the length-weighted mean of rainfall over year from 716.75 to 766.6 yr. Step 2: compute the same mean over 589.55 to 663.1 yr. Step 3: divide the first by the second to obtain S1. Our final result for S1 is 0.78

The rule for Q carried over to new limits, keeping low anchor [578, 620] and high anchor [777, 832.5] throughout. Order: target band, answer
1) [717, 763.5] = 5.3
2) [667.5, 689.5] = -0.7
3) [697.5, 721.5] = 1.3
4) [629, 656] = -1.9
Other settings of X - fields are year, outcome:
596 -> 38.32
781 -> 33.33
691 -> 36.37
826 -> 29.78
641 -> 38.24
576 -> 36.54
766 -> 32.55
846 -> 28.93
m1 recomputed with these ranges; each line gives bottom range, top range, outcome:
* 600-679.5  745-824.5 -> 0.83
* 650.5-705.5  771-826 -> 0.88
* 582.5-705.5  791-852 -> 0.81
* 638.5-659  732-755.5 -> 0.77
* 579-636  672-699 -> 0.95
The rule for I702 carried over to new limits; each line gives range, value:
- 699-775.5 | 30.8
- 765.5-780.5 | 33.1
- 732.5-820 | 31.2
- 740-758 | 29.6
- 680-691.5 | 36.1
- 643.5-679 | 37.1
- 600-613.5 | 36.8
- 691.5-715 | 33.9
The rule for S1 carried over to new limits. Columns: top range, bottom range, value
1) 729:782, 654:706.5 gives 0.86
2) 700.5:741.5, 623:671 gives 0.80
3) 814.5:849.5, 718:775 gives 0.99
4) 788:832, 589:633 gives 0.81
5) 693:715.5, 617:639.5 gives 0.86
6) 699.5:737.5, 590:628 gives 0.81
